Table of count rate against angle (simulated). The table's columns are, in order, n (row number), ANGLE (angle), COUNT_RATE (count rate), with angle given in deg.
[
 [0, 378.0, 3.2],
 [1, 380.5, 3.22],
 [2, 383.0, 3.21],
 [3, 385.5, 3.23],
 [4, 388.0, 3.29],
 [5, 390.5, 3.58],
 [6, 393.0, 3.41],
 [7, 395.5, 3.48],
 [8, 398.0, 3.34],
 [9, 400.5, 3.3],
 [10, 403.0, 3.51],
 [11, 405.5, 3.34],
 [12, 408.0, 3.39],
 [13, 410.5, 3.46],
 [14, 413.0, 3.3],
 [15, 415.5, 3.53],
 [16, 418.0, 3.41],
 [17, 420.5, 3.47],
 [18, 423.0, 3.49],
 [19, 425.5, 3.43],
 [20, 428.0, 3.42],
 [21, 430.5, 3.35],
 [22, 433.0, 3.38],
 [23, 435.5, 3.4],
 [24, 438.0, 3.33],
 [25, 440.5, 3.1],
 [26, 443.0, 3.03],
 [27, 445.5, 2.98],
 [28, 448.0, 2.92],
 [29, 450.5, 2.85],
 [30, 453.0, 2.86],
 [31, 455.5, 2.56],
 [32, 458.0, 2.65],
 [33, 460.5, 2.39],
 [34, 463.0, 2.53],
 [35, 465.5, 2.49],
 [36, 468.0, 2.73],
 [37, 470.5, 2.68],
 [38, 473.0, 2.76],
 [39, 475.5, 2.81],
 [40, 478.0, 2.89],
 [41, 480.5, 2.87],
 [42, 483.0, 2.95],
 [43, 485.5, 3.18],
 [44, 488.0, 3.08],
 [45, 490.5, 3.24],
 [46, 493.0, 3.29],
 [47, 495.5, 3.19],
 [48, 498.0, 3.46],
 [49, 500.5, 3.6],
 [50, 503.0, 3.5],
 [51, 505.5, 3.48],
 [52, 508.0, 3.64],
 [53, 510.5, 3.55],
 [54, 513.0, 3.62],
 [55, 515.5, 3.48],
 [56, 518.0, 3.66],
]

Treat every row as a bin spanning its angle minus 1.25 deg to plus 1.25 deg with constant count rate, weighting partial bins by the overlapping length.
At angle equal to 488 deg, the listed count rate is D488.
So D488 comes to 3.08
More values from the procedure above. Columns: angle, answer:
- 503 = 3.5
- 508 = 3.64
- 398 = 3.34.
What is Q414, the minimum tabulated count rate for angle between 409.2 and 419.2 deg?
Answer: 3.3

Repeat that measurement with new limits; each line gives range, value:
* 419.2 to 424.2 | 3.47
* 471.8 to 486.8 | 2.76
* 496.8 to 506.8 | 3.46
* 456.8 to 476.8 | 2.39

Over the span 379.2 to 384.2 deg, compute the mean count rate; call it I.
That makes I 3.21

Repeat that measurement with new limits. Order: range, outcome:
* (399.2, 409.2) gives 3.38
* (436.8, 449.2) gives 3.07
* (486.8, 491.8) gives 3.16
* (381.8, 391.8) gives 3.33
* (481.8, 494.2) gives 3.15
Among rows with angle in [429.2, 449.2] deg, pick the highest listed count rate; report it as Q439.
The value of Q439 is 3.4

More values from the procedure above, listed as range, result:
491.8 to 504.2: 3.6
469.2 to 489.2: 3.18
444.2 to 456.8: 2.98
